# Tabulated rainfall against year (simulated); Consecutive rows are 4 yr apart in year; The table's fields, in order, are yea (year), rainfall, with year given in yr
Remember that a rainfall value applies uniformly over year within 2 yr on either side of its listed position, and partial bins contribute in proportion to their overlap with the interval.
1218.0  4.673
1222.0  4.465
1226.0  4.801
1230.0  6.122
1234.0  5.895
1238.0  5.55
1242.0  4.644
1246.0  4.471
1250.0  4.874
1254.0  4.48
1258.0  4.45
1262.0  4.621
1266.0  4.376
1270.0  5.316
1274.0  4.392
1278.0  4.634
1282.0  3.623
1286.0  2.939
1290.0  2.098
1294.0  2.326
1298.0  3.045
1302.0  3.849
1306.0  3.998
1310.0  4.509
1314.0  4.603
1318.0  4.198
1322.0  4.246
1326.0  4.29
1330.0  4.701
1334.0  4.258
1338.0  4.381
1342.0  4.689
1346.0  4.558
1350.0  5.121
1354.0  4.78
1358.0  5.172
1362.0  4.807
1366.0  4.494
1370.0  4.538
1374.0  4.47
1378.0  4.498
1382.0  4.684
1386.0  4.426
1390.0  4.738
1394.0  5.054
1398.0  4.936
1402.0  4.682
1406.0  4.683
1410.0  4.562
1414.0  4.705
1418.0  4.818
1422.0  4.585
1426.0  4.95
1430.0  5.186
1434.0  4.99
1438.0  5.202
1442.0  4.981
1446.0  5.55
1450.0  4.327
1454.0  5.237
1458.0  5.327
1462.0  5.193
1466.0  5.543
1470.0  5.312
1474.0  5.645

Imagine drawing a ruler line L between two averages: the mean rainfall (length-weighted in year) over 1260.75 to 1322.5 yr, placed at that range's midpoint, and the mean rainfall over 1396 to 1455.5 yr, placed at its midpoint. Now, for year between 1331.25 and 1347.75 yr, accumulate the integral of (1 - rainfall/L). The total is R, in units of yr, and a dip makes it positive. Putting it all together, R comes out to -0.9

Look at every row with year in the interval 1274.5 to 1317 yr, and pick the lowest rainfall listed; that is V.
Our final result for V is 2.098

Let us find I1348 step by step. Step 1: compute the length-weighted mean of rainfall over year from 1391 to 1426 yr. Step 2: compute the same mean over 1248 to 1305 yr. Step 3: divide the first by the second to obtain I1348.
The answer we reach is 1.21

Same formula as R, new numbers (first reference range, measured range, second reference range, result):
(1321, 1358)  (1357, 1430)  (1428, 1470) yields 2.4 yr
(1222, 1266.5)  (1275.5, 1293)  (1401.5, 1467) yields 5.8 yr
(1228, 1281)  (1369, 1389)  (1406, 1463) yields 1.6 yr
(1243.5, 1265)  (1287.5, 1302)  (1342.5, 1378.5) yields 6.1 yr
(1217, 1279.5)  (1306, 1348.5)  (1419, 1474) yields 4.6 yr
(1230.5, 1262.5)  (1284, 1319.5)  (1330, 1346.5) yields 8.9 yr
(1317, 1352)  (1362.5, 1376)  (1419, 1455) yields 0.4 yr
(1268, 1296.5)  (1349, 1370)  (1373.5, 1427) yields -2.5 yr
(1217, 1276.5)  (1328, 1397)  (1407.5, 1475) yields 4.3 yr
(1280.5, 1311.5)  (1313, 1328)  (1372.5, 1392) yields -2.8 yr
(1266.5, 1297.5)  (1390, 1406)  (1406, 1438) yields -0.7 yr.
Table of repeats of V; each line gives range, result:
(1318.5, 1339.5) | 4.246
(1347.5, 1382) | 4.47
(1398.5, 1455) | 4.327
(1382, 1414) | 4.426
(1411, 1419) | 4.705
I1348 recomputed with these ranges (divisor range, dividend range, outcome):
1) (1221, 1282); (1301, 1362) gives 0.93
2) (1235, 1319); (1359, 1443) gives 1.14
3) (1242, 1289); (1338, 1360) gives 1.11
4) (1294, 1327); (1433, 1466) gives 1.29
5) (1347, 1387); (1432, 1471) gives 1.10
